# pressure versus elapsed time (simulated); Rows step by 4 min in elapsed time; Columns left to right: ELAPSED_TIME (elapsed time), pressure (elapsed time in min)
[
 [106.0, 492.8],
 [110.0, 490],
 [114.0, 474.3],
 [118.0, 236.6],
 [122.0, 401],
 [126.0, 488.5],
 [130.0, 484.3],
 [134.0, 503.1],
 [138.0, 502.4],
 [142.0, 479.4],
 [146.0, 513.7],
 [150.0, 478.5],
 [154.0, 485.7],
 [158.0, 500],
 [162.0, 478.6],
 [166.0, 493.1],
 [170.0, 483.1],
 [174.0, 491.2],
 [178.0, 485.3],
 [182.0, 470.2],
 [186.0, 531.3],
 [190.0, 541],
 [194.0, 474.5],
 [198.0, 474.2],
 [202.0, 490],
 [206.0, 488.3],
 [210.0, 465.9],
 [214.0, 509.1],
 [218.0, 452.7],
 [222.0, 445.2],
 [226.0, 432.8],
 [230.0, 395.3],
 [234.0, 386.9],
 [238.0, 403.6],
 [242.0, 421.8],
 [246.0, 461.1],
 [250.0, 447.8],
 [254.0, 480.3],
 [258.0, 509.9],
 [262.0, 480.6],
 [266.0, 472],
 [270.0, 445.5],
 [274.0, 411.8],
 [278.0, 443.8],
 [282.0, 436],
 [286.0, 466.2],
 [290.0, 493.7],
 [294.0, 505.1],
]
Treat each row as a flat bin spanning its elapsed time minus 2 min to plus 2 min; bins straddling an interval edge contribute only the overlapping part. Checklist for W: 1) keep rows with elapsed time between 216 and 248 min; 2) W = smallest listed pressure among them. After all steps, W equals 386.9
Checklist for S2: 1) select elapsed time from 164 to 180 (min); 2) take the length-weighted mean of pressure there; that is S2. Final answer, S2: 488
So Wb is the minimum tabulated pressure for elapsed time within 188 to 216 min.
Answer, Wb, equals 465.9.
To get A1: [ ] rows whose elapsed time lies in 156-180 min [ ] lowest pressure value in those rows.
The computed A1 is 478.6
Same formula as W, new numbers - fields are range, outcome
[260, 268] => 472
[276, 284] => 436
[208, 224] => 445.2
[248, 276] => 411.8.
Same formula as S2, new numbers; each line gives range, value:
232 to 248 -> 418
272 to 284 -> 431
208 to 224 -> 468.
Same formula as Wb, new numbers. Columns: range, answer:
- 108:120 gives 236.6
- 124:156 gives 478.5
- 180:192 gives 470.2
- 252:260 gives 480.3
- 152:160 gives 485.7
